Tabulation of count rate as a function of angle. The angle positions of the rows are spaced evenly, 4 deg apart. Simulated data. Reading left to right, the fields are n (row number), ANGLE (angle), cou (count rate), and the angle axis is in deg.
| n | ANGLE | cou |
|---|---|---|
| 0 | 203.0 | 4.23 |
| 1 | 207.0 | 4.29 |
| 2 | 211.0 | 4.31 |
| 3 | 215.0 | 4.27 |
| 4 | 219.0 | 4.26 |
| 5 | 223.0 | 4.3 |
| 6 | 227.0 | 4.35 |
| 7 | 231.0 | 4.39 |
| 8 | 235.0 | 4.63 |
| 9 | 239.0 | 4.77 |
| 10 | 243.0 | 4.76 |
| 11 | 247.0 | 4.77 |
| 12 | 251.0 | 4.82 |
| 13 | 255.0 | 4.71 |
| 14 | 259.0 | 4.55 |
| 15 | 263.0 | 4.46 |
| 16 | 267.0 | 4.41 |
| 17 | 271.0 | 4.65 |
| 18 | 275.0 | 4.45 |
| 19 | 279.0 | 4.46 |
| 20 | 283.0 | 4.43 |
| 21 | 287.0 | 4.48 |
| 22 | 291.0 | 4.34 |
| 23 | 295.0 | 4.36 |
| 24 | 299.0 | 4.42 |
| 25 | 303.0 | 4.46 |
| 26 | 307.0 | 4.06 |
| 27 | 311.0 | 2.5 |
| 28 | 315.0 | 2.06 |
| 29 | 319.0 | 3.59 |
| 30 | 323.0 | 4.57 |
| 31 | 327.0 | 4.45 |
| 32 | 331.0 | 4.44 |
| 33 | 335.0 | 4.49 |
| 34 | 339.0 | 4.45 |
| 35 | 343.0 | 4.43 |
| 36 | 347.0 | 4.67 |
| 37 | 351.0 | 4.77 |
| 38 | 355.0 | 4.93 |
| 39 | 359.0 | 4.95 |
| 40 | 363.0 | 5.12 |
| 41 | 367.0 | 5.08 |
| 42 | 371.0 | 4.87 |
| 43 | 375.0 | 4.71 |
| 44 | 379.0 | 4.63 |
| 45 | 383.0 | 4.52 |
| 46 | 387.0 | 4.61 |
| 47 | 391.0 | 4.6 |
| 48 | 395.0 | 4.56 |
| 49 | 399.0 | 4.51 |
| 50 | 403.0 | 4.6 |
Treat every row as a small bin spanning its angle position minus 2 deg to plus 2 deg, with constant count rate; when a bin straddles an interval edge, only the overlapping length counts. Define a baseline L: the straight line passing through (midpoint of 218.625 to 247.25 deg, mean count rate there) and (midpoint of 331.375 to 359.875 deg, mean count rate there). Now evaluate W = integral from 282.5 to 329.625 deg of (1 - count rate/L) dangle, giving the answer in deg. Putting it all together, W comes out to 6.5 deg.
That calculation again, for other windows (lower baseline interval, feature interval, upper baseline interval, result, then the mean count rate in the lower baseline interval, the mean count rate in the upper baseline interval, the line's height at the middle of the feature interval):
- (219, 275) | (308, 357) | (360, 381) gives 6.96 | 4.57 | 4.89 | 4.79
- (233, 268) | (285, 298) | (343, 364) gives 0.92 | 4.66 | 4.83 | 4.73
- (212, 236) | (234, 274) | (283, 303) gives -2.48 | 4.35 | 4.41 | 4.38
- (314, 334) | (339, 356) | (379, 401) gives -2.00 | 3.94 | 4.57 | 4.17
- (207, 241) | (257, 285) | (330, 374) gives 0.27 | 4.4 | 4.75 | 4.53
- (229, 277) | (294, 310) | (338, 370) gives 1.70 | 4.61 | 4.81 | 4.71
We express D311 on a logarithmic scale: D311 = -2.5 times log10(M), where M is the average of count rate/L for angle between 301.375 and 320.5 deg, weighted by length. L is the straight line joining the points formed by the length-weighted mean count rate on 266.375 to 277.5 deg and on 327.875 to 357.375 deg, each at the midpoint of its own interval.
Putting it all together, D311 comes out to 0.35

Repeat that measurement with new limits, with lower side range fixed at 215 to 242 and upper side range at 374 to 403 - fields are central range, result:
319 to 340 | 0.03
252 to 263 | -0.03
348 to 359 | -0.07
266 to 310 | 0.03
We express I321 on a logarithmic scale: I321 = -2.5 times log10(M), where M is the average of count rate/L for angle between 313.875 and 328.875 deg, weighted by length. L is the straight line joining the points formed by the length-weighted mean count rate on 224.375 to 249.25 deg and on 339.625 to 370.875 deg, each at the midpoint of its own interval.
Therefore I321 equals 0.260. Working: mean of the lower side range 4.61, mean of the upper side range 4.83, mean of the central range 3.75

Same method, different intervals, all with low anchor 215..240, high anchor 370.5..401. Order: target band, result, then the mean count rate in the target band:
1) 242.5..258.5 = -0.07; 4.75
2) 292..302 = 0.03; 4.39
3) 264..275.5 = -0.01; 4.51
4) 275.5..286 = 0.01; 4.45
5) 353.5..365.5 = -0.10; 5.01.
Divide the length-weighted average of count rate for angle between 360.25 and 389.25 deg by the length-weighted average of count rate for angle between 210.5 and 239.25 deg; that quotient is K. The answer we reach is 1.1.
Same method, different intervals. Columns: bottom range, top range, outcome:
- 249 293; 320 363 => 1.02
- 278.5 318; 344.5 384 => 1.23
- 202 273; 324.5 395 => 1.04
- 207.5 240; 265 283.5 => 1.02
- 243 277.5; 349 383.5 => 1.05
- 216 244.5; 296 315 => 0.82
